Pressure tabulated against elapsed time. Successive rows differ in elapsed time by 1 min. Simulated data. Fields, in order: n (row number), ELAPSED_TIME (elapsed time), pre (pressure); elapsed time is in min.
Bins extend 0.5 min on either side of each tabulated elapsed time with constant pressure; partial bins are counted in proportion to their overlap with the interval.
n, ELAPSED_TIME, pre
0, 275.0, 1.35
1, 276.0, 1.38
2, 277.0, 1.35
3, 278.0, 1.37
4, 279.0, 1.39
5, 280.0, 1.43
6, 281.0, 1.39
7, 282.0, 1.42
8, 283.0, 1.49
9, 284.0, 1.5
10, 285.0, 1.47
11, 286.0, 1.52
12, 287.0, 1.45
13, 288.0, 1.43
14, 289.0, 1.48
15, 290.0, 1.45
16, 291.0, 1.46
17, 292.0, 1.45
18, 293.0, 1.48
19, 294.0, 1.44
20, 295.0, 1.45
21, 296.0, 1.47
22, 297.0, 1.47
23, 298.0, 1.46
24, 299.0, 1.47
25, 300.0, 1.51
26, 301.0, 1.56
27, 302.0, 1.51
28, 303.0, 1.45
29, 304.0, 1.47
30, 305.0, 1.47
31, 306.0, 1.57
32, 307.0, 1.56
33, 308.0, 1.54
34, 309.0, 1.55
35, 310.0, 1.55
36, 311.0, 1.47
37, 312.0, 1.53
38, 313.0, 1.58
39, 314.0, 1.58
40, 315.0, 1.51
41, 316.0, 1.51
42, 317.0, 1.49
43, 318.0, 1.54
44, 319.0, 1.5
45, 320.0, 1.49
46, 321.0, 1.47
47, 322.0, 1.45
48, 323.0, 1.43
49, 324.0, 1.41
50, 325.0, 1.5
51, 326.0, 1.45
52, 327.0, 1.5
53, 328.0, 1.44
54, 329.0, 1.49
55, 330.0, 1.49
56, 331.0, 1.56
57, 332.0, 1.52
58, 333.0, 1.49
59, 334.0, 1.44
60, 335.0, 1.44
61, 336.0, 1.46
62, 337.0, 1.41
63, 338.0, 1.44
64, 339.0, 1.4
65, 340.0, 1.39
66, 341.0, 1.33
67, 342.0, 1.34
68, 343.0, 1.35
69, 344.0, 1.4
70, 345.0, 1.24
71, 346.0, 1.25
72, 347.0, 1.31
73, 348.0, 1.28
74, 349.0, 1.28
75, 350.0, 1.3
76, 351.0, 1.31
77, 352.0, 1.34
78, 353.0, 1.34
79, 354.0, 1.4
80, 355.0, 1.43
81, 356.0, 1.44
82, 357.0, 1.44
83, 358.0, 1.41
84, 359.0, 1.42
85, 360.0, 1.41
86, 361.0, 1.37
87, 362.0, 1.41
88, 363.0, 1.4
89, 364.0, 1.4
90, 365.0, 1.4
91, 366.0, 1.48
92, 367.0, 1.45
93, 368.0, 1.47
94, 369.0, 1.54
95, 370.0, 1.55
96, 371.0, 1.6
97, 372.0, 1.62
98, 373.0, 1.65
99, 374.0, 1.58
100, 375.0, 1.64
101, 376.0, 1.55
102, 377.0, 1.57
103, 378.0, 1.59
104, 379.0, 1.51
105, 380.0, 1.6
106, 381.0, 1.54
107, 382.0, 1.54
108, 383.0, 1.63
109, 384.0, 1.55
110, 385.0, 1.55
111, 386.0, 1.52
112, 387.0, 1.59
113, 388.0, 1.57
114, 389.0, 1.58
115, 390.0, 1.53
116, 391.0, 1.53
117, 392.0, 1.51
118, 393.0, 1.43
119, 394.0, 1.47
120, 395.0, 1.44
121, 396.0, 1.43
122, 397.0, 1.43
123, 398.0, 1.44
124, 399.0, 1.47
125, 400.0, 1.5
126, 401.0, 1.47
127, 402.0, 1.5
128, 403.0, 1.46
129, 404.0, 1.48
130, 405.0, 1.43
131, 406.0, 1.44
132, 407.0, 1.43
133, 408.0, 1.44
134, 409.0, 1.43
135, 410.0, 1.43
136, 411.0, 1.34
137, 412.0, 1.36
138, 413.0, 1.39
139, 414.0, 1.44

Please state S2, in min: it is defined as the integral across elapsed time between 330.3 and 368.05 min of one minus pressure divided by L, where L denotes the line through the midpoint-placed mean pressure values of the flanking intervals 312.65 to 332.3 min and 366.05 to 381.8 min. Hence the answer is 3.4 min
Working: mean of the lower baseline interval 1.49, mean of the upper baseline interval 1.56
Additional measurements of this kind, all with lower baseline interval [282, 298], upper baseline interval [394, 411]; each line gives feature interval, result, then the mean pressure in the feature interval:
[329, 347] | 0.6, 1.41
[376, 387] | -0.8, 1.56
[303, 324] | -0.7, 1.51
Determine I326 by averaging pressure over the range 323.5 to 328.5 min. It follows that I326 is 1.46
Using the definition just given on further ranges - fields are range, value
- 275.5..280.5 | 1.38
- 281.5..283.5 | 1.46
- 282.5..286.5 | 1.5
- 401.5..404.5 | 1.48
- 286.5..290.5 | 1.45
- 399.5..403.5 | 1.48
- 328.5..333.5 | 1.51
